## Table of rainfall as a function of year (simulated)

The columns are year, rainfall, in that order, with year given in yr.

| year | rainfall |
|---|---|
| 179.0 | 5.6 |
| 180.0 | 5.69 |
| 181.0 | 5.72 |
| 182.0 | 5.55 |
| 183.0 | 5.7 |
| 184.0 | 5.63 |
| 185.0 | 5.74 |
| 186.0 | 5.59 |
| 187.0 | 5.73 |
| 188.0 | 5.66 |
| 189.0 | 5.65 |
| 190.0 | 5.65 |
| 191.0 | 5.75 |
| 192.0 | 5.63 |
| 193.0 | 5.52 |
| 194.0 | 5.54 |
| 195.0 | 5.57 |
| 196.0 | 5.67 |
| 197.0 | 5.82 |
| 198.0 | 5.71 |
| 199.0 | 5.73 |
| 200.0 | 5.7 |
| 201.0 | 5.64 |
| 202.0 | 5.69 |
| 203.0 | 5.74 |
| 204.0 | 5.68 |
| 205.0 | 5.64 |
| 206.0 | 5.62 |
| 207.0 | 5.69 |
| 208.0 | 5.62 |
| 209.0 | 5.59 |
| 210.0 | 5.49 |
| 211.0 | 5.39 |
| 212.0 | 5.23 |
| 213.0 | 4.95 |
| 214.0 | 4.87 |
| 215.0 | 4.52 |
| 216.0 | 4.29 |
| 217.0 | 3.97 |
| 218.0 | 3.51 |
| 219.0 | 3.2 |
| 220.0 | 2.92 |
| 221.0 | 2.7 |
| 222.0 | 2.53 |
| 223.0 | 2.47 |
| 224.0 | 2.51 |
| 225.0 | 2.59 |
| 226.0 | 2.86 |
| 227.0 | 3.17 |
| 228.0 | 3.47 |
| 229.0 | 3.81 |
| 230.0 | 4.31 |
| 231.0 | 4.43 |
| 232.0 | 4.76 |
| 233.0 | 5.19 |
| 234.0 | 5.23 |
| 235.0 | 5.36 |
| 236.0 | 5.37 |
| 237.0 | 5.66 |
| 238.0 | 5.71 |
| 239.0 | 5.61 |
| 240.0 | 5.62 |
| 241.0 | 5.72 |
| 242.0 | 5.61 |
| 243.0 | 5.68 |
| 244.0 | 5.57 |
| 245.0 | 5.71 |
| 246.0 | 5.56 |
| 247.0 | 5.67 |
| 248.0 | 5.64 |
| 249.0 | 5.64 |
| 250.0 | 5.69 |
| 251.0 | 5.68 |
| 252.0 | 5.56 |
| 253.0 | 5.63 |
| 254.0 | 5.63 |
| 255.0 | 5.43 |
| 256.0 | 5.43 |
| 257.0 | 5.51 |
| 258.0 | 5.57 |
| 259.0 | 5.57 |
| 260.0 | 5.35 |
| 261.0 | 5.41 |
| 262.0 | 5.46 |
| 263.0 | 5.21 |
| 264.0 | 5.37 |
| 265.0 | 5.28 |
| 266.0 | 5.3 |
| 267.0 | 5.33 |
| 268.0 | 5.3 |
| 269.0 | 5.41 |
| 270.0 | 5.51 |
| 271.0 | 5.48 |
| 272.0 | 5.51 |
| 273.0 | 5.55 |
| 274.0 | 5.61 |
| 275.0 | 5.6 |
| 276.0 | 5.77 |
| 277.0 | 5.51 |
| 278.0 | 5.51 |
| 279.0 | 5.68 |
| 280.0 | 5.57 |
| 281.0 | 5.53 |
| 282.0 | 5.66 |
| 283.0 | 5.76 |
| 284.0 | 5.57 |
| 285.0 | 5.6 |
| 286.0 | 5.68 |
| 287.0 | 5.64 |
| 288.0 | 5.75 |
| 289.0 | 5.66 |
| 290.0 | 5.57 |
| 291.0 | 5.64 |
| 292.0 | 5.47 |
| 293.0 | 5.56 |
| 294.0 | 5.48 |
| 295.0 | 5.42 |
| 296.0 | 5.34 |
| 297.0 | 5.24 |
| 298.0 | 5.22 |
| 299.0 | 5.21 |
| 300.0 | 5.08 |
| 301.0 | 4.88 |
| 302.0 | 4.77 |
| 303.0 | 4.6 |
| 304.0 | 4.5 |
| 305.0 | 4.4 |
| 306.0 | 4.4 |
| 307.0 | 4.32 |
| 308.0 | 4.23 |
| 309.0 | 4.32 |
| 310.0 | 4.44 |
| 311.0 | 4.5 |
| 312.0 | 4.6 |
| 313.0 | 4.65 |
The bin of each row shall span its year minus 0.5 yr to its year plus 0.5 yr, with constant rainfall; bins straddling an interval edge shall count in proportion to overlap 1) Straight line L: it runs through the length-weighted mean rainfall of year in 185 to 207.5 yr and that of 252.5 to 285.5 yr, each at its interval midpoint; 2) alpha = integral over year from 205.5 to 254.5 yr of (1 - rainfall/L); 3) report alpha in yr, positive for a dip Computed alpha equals 7.3 yr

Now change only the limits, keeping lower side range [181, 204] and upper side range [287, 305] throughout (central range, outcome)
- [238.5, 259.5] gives -0.7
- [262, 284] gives -0.7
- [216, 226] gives 4.6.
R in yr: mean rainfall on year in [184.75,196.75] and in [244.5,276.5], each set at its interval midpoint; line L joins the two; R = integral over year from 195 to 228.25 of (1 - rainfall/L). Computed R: 6.1 yr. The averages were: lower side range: 5.64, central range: 4.57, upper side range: 5.51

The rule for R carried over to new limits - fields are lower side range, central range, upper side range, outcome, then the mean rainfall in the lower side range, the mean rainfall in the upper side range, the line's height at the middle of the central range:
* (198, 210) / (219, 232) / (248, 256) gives 5.59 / 5.66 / 5.6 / 5.63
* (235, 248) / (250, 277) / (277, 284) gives 0.61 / 5.61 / 5.61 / 5.61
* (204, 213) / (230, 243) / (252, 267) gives 0.34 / 5.51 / 5.44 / 5.47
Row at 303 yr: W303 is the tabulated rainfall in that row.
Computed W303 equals 4.6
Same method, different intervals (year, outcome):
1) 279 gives 5.68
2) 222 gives 2.53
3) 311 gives 4.5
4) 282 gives 5.66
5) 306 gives 4.4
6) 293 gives 5.56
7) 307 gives 4.32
